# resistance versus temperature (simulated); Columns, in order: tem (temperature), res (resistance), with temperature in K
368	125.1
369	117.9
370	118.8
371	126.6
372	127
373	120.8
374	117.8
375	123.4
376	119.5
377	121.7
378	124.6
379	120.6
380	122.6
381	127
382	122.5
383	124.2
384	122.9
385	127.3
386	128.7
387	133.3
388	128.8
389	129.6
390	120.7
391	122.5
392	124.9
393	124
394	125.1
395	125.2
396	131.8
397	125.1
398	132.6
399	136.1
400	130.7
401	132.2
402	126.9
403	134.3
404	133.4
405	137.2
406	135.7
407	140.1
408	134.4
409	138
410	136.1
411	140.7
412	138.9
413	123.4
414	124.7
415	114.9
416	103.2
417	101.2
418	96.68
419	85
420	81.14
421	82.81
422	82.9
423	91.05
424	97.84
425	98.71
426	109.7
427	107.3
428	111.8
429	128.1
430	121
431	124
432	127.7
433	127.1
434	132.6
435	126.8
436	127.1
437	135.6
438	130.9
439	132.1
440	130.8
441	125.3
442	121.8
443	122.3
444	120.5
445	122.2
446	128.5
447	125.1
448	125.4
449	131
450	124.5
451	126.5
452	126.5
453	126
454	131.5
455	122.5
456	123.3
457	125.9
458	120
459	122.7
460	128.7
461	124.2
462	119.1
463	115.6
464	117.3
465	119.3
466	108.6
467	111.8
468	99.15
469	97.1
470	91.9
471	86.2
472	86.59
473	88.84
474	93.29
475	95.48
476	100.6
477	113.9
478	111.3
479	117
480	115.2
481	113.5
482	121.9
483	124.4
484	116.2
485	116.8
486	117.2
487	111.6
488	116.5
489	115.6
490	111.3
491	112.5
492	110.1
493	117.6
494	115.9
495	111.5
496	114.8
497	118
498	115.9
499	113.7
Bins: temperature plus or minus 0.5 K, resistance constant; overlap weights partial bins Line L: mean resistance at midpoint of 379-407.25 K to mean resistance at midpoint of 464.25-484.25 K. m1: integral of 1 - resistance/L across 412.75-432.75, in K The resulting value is 2.39 K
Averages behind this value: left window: 129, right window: 106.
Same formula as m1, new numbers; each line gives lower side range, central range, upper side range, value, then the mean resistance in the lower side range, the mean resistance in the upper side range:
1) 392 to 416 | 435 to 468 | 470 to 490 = -2.0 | 131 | 108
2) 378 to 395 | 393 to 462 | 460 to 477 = -4.6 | 125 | 104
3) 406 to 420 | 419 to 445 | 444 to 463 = 1.5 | 120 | 125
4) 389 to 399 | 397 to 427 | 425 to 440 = 1.8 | 126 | 124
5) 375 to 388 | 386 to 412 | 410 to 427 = -3.6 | 125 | 106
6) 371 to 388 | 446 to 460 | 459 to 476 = -2.2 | 124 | 106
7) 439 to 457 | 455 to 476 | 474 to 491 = 1.9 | 126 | 113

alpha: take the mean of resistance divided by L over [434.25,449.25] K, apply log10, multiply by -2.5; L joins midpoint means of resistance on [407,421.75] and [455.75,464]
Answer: -0.07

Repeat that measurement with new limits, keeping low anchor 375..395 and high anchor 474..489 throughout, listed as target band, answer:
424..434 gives 0.021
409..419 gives 0.019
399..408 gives -0.097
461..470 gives 0.042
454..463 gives -0.068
